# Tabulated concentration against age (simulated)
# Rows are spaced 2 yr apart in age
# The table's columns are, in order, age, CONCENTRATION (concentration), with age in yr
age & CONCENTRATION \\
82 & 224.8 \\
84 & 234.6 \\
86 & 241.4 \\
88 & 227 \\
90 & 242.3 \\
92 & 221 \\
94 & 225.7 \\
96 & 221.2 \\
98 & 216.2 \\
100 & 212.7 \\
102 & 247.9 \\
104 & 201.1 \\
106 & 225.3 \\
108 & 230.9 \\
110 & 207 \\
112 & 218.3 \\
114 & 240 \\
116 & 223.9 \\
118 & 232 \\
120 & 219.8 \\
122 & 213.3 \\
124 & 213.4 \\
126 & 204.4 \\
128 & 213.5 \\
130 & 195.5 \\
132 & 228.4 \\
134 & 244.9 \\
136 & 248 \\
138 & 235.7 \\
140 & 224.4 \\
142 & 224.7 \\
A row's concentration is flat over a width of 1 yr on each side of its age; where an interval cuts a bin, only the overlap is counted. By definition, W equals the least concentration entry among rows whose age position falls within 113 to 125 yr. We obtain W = 213.3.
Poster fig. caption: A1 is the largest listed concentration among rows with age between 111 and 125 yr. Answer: 240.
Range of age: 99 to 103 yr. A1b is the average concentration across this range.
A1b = 230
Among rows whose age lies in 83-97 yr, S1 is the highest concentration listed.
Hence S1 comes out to 242.3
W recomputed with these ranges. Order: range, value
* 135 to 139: 235.7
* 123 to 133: 195.5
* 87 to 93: 221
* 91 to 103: 212.7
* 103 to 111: 201.1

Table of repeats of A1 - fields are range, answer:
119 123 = 219.8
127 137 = 248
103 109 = 230.9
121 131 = 213.5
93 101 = 225.7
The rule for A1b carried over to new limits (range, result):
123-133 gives 211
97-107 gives 221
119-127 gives 213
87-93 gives 230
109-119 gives 224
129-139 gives 230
